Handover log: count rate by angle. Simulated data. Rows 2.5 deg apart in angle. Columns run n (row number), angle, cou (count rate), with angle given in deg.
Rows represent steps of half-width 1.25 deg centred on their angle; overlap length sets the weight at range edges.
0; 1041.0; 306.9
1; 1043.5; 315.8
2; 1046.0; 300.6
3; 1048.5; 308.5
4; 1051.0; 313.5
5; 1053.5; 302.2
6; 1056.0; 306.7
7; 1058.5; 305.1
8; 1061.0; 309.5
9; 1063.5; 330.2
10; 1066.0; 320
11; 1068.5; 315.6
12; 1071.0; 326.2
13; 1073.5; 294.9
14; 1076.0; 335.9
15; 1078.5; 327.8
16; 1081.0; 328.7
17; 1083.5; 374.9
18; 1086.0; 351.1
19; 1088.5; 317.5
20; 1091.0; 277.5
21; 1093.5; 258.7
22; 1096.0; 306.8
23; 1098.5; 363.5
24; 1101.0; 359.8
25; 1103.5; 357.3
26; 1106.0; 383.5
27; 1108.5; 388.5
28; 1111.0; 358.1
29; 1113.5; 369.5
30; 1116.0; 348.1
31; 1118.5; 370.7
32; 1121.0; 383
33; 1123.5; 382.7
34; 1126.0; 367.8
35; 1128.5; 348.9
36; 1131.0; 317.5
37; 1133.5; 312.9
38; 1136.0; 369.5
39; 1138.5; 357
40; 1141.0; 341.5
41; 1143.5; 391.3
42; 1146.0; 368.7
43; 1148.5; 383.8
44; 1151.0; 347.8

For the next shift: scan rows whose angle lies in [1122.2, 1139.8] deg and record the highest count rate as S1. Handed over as 382.7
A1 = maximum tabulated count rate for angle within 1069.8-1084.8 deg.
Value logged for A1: 374.9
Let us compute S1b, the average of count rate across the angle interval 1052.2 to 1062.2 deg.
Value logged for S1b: 306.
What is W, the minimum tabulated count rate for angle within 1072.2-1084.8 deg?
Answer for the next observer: 294.9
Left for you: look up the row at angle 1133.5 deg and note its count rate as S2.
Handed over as 312.9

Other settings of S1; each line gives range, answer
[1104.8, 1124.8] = 388.5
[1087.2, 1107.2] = 383.5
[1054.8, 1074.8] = 330.2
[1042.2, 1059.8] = 315.8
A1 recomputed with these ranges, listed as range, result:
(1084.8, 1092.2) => 351.1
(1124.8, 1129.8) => 367.8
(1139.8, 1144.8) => 391.3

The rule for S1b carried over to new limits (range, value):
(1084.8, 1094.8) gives 301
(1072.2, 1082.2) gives 322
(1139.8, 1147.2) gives 367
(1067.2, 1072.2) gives 321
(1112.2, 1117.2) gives 359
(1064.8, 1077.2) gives 318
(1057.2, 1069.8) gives 316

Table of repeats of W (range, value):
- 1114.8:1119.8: 348.1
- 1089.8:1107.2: 258.7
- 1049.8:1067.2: 302.2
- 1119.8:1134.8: 312.9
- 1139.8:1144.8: 341.5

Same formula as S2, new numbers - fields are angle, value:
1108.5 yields 388.5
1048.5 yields 308.5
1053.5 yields 302.2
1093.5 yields 258.7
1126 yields 367.8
